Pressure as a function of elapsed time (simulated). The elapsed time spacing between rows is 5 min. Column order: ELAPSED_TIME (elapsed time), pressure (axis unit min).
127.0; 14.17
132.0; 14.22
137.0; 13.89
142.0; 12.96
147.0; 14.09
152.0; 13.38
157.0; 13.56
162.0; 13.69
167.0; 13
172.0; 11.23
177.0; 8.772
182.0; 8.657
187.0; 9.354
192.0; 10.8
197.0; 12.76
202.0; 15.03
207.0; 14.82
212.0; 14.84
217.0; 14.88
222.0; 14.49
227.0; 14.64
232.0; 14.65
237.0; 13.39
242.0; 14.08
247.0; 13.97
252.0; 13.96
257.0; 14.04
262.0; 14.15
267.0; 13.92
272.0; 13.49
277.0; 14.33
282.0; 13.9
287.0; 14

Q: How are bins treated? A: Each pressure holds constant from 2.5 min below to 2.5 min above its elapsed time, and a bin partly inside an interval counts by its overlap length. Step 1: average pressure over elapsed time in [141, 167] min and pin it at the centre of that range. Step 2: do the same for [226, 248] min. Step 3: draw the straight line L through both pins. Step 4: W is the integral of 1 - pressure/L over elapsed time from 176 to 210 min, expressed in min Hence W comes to 5.4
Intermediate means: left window 13.5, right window 14.1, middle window 11.6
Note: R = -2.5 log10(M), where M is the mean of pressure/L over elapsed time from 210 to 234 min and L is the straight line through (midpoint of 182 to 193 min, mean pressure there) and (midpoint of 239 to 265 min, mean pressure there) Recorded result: -0.22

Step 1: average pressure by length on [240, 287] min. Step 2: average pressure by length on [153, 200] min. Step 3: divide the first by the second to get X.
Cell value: 1.22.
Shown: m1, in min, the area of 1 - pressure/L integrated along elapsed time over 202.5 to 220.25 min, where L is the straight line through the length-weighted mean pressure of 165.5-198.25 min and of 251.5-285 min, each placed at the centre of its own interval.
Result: -4.8 min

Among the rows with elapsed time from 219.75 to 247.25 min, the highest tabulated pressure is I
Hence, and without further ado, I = 14.65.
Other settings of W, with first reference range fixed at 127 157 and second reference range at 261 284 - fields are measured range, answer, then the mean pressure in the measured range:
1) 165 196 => 7.7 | 10.4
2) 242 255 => -0.1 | 14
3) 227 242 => -0.3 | 14.1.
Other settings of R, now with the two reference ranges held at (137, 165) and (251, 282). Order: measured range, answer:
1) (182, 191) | 0.41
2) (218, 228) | -0.06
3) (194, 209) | -0.03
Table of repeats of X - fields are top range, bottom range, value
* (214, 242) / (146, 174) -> 1.09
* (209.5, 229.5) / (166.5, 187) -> 1.47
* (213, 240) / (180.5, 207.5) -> 1.22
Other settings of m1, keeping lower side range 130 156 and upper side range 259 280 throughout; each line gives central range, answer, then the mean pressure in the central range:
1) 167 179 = 2.69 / 10.7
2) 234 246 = 0.09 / 13.8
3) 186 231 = 0.49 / 13.7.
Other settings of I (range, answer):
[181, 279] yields 15.03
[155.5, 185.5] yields 13.69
